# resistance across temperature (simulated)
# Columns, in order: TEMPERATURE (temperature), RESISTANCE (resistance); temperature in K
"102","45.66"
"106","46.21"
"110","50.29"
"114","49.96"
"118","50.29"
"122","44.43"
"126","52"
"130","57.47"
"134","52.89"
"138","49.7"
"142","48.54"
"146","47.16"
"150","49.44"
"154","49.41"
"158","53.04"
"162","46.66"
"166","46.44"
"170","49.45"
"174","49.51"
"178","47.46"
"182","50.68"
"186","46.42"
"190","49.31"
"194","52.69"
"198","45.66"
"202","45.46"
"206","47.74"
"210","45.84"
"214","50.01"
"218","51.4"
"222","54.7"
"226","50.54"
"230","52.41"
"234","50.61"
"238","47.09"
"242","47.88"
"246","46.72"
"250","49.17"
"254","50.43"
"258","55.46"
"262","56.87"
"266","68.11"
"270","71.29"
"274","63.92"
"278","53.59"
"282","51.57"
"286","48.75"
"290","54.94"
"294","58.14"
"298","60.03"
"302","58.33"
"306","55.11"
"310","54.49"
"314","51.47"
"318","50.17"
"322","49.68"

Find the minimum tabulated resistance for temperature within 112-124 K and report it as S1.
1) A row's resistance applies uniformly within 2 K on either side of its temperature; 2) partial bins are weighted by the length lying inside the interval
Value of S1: 44.43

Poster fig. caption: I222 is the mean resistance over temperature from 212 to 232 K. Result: 51.8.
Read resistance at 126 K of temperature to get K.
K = 52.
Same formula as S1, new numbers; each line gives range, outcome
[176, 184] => 47.46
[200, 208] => 45.46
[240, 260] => 46.72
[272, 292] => 48.75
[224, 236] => 50.54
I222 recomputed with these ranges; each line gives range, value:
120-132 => 51.3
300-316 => 54.9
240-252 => 47.9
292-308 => 57.9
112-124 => 48.2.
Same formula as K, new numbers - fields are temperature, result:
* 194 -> 52.69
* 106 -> 46.21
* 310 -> 54.49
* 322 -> 49.68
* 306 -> 55.11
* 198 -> 45.66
